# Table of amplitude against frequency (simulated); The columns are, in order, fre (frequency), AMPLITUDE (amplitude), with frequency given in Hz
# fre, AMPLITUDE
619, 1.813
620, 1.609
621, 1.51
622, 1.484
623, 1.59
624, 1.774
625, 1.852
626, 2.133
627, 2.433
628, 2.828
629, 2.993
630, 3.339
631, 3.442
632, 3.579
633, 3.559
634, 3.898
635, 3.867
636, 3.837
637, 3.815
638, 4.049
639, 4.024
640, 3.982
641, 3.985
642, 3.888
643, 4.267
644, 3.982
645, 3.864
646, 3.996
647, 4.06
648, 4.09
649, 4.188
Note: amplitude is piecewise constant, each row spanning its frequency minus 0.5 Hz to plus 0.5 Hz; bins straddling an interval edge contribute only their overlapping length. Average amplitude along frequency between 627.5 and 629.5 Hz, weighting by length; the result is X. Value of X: 2.91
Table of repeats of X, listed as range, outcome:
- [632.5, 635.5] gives 3.77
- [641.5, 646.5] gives 4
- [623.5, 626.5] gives 1.92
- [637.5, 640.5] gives 4.02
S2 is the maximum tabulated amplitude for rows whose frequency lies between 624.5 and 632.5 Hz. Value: 3.579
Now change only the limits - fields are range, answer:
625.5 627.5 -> 2.433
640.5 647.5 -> 4.267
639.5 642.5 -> 3.985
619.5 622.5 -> 1.609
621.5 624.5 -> 1.774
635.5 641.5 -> 4.049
